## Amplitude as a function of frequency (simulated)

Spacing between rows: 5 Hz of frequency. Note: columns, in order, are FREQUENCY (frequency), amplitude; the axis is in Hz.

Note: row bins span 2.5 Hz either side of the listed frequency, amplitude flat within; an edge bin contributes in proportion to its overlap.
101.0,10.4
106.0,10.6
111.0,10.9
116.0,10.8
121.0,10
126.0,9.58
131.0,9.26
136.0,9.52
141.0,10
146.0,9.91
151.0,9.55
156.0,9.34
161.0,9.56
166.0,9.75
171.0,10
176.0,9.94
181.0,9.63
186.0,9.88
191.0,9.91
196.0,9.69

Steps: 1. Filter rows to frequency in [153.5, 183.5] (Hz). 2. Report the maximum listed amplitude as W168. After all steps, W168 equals 10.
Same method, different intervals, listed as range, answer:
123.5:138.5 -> 9.58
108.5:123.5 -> 10.9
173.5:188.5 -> 9.94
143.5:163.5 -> 9.91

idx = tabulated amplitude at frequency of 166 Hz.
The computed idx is 9.75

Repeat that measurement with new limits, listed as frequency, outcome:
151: 9.55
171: 10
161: 9.56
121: 10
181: 9.63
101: 10.4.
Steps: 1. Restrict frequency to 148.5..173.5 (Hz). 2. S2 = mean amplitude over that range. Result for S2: 9.64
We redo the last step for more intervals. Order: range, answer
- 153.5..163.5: 9.45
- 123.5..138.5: 9.45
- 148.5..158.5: 9.45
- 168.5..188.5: 9.86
